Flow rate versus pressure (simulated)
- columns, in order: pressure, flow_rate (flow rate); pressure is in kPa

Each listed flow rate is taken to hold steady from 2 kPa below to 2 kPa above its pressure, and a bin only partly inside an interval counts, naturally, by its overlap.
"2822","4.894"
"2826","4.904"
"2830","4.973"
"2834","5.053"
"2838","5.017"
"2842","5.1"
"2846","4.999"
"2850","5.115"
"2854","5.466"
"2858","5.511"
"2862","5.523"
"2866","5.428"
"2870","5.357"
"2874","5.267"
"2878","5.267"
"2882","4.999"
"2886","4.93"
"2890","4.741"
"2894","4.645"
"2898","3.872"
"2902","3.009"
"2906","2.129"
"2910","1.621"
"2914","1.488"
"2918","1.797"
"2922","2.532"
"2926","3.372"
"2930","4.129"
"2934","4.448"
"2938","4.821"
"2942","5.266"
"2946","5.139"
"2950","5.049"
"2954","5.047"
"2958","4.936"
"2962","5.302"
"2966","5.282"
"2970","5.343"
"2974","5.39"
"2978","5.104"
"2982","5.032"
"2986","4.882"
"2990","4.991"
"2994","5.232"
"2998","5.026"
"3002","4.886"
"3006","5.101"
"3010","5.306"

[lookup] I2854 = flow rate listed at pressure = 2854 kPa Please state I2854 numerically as 5.466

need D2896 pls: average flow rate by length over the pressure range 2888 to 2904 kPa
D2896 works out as 4.07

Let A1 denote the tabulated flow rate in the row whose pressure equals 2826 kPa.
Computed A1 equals 4.904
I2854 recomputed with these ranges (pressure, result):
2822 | 4.894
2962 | 5.302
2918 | 1.797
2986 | 4.882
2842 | 5.1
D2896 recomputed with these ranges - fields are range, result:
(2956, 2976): 5.25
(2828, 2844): 5.04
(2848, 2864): 5.4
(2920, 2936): 3.62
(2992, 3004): 5.05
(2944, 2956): 5.08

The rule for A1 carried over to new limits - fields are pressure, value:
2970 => 5.343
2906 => 2.129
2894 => 4.645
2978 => 5.104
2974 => 5.39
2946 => 5.139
